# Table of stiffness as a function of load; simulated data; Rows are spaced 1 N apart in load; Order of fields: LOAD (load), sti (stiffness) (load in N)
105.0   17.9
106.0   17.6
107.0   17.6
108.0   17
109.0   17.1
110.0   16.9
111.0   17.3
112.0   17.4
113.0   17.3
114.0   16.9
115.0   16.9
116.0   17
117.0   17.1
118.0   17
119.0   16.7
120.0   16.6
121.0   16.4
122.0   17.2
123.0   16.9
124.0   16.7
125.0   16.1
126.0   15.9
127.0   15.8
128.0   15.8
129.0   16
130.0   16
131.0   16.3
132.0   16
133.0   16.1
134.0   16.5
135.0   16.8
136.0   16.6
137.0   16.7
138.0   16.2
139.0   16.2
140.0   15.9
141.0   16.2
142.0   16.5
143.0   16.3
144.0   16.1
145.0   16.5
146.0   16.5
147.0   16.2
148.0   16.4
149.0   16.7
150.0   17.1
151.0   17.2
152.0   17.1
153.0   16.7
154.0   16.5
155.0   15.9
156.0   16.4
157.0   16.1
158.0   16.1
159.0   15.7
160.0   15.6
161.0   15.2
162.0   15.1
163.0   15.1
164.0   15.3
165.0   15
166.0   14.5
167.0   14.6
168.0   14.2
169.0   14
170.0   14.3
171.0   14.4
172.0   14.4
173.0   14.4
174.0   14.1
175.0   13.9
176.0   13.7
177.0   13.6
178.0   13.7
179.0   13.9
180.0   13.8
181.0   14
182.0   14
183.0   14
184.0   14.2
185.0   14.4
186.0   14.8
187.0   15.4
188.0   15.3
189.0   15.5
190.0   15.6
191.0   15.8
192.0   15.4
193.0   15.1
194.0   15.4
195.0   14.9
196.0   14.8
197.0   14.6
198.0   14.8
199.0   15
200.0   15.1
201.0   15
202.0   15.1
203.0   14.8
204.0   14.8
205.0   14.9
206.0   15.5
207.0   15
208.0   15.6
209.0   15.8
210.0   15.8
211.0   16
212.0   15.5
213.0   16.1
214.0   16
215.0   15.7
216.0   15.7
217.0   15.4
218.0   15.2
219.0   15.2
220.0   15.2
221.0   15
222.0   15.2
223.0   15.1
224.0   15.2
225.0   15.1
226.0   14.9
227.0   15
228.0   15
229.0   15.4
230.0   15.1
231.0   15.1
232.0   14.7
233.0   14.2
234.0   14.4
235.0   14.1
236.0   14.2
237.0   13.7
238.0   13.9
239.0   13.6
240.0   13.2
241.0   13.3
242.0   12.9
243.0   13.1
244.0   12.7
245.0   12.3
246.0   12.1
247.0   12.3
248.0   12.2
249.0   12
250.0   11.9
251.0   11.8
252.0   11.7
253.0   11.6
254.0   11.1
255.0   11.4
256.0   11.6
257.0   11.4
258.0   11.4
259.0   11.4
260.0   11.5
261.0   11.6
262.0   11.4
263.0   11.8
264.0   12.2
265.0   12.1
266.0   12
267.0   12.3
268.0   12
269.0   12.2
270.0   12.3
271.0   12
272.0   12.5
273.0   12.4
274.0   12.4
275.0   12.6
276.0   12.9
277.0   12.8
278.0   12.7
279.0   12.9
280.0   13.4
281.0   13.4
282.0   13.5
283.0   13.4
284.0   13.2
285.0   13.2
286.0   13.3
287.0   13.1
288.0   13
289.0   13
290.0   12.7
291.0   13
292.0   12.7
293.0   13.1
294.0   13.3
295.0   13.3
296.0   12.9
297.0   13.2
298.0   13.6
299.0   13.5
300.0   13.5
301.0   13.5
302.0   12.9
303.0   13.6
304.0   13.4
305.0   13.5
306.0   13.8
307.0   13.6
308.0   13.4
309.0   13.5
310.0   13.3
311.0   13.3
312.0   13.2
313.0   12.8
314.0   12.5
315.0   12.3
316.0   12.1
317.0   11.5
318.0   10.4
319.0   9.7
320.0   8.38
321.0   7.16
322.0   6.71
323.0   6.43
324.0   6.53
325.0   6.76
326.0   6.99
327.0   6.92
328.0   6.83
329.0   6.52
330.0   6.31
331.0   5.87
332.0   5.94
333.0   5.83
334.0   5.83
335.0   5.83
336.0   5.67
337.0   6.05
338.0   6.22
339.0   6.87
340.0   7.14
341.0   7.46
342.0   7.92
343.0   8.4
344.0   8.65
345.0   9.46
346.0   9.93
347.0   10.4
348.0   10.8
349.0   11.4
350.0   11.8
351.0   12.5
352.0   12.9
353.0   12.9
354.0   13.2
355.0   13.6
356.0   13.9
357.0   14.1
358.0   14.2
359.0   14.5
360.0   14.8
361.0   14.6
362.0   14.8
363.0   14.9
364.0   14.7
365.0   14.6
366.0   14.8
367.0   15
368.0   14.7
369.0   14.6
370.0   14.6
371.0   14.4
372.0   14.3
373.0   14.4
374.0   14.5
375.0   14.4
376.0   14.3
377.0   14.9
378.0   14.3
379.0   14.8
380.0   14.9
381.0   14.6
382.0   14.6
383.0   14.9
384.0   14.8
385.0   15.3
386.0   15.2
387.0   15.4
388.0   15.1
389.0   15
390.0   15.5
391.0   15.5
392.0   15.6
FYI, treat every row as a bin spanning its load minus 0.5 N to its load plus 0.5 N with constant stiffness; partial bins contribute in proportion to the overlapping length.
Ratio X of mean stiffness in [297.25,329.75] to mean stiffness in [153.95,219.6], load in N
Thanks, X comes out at 0.7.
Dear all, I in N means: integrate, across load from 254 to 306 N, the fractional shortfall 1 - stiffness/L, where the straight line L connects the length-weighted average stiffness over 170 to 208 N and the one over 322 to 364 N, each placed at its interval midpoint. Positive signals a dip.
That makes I -4.65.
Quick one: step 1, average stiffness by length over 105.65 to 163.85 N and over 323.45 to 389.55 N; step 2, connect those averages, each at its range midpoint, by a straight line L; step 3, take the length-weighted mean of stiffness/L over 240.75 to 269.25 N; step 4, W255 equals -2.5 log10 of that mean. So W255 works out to 0.16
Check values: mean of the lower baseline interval 16.5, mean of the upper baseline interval 11.6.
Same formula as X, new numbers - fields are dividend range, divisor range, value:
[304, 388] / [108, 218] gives 0.74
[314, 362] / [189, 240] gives 0.63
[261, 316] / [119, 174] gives 0.81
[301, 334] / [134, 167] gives 0.62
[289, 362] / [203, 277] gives 0.79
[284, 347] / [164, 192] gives 0.72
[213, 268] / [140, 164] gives 0.83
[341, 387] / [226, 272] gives 1.05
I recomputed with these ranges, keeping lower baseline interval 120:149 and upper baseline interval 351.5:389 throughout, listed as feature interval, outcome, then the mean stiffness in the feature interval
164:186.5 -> 2.54 N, 14.2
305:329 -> 7.38 N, 10.3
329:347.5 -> 9.48 N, 7.19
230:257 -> 4.51 N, 12.9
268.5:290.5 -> 3.40 N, 12.9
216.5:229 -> 0.41 N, 15.1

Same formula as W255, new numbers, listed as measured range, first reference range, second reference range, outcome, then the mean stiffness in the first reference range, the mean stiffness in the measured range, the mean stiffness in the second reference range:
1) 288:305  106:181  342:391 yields 0.10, 15.9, 13.2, 13.7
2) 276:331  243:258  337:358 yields -0.05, 11.9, 11.7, 10.5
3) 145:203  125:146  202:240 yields 0.04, 16.2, 15.1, 15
